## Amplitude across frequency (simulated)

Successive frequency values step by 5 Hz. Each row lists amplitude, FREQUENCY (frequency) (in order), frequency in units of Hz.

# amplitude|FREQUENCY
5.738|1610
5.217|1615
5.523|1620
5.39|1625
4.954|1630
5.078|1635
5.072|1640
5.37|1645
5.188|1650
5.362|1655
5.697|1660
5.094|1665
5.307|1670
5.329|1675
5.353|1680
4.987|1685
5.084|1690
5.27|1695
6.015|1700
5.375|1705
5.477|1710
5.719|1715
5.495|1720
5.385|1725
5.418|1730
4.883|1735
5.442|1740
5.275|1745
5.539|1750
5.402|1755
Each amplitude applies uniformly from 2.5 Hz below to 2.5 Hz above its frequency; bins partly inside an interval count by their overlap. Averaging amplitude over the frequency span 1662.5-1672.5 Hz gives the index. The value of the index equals 5.2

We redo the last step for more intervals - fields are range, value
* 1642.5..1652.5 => 5.28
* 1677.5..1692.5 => 5.14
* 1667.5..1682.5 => 5.33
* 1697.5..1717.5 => 5.65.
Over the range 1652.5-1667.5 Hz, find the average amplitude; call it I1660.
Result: 5.38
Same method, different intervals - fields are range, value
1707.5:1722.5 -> 5.56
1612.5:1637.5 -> 5.23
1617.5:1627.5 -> 5.46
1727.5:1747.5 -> 5.25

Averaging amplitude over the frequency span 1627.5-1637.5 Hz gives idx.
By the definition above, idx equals 5.02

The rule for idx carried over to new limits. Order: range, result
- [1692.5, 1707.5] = 5.55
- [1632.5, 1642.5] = 5.08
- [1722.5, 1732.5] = 5.4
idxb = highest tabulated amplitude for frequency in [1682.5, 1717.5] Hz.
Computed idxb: 6.015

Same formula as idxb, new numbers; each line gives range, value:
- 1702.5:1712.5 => 5.477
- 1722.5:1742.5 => 5.442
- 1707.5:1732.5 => 5.719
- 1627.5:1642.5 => 5.078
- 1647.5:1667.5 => 5.697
